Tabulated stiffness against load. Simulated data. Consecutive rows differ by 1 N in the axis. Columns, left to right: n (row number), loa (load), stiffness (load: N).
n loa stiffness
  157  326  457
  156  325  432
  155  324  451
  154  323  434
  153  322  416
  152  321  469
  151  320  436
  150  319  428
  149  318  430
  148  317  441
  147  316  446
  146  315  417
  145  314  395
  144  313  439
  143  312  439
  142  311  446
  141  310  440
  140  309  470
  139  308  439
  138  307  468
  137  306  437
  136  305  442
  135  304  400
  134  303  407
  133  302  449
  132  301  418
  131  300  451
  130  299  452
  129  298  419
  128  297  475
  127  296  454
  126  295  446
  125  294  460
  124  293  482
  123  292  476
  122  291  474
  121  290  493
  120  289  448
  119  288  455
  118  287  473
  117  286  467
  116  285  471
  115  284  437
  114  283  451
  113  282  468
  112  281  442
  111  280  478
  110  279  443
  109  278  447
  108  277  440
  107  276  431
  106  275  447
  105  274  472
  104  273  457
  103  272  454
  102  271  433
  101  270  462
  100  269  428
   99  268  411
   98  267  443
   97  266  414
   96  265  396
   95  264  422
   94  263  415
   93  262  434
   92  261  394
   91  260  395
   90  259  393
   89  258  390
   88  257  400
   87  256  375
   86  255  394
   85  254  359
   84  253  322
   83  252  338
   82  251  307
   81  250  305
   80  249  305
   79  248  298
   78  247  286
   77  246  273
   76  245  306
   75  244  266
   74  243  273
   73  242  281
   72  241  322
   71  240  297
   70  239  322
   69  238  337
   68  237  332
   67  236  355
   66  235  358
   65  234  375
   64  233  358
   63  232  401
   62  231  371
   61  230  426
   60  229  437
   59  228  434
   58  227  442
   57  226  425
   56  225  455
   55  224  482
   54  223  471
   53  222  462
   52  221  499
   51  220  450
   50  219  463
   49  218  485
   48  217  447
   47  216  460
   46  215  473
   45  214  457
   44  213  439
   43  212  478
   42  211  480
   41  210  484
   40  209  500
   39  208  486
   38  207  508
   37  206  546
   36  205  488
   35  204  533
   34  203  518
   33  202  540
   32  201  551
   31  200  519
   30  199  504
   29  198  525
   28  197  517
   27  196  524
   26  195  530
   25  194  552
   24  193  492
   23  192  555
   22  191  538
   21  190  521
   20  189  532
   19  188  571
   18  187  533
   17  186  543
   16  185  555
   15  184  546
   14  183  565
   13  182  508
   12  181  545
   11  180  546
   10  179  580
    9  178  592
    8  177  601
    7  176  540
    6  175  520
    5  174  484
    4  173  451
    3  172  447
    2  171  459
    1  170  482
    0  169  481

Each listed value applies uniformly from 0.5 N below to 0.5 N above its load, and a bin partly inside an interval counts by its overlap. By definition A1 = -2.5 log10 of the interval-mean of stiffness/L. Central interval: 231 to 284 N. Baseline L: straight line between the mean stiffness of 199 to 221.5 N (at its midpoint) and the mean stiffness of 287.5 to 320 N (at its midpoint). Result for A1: 0.22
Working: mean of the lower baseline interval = 491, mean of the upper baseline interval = 445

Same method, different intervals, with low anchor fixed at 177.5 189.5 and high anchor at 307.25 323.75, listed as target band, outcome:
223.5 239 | 0.27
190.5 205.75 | 0.03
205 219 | 0.10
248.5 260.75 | 0.34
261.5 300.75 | 0.04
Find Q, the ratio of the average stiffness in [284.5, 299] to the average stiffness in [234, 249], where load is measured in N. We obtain 1.5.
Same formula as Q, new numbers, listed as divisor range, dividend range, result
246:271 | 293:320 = 1.16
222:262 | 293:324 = 1.21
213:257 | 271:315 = 1.18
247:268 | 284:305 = 1.21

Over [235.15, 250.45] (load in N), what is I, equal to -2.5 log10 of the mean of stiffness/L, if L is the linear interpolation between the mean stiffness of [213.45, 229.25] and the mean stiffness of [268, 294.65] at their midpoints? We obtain 0.44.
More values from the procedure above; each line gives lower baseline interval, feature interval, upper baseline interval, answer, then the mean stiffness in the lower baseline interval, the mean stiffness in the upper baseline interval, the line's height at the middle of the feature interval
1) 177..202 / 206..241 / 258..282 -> 0.15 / 541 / 432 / 495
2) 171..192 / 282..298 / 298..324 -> -0.03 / 535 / 436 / 452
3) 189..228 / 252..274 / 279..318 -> 0.14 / 494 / 449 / 467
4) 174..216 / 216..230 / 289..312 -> 0.11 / 524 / 450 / 504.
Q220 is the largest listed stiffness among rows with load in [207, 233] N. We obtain 508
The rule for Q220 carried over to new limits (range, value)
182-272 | 571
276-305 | 493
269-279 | 472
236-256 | 394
